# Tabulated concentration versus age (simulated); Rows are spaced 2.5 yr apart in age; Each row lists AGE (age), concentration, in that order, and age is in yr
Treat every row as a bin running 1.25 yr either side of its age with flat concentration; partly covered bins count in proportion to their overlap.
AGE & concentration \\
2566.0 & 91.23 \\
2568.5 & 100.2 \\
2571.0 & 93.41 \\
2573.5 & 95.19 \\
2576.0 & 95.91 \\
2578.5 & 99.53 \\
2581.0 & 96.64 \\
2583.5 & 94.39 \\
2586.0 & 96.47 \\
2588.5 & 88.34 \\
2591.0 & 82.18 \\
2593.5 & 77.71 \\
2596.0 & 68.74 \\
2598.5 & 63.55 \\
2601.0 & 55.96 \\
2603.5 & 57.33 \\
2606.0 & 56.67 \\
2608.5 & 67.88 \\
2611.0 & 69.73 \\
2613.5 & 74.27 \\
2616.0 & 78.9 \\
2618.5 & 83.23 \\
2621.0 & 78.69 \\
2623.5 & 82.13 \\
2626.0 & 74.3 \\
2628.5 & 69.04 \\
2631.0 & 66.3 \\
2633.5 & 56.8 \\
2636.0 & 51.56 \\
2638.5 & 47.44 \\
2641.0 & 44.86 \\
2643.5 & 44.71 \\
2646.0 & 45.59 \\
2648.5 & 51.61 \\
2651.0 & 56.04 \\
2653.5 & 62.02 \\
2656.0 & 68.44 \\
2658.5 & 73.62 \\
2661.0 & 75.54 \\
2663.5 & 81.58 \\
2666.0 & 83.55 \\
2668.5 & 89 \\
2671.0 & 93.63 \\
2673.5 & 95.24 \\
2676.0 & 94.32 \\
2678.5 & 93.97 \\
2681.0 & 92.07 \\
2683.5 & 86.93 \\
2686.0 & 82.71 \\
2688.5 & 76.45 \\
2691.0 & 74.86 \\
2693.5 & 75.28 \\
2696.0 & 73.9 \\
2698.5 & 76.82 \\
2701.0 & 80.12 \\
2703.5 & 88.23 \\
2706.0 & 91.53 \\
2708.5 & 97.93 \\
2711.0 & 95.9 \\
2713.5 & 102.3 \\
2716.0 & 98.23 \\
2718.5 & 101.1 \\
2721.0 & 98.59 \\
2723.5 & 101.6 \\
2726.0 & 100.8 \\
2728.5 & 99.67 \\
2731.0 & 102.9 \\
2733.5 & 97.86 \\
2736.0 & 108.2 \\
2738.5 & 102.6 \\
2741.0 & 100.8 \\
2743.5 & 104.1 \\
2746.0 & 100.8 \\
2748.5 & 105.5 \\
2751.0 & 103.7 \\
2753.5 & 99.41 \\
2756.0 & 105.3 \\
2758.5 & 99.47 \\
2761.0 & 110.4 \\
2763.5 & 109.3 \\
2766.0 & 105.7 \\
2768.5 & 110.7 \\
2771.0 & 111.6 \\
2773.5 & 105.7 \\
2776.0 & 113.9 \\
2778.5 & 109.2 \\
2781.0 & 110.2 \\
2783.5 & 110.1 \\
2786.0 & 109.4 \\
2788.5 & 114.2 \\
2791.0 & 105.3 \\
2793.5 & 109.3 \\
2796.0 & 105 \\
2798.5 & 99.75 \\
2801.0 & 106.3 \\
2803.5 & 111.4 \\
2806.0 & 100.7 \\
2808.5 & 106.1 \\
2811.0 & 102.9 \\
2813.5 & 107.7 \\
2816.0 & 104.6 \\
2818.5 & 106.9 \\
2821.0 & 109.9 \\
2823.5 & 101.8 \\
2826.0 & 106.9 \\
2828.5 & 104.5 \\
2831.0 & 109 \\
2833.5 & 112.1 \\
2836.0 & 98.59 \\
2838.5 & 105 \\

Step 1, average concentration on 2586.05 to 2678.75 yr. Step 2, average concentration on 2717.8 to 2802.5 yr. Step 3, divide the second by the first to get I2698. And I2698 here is 1.49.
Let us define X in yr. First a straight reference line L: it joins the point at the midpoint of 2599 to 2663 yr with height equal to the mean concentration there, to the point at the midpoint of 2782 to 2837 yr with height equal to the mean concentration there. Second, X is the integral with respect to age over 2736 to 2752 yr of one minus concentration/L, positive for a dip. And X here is -2.2 yr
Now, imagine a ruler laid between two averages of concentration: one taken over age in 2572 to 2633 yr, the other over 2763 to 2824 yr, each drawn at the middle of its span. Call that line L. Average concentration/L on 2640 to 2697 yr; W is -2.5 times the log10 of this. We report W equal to 0.18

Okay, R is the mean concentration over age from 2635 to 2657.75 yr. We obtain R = 52.9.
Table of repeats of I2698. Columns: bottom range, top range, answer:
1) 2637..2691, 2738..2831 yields 1.45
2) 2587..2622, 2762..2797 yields 1.52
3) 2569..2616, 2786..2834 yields 1.33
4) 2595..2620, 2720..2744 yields 1.50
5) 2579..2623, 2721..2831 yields 1.38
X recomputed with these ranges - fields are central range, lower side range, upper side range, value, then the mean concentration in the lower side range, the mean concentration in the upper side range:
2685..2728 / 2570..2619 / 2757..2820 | 2.9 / 79.7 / 107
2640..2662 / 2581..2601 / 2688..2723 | 7.0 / 81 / 88.5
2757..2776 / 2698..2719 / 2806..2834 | -1.6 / 92.7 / 106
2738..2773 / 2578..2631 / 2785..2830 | -2.3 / 76.4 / 106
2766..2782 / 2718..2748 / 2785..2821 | -0.8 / 102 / 106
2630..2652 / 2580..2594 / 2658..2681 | 9.2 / 89.8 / 87.4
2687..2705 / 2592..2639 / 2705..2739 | 2.7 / 67.8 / 99.9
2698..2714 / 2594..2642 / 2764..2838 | -0.9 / 65.9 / 107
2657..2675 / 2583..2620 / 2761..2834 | 0.1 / 74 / 108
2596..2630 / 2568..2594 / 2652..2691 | 7.3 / 92.9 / 82.8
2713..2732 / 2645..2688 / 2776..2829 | -2.2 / 78.2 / 107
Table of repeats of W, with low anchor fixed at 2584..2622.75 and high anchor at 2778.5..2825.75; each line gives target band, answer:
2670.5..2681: -0.10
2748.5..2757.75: -0.05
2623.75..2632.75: 0.11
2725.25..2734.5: -0.06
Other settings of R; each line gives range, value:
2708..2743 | 101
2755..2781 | 108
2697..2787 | 102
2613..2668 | 66.1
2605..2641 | 67.6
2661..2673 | 86.3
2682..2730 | 89.7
